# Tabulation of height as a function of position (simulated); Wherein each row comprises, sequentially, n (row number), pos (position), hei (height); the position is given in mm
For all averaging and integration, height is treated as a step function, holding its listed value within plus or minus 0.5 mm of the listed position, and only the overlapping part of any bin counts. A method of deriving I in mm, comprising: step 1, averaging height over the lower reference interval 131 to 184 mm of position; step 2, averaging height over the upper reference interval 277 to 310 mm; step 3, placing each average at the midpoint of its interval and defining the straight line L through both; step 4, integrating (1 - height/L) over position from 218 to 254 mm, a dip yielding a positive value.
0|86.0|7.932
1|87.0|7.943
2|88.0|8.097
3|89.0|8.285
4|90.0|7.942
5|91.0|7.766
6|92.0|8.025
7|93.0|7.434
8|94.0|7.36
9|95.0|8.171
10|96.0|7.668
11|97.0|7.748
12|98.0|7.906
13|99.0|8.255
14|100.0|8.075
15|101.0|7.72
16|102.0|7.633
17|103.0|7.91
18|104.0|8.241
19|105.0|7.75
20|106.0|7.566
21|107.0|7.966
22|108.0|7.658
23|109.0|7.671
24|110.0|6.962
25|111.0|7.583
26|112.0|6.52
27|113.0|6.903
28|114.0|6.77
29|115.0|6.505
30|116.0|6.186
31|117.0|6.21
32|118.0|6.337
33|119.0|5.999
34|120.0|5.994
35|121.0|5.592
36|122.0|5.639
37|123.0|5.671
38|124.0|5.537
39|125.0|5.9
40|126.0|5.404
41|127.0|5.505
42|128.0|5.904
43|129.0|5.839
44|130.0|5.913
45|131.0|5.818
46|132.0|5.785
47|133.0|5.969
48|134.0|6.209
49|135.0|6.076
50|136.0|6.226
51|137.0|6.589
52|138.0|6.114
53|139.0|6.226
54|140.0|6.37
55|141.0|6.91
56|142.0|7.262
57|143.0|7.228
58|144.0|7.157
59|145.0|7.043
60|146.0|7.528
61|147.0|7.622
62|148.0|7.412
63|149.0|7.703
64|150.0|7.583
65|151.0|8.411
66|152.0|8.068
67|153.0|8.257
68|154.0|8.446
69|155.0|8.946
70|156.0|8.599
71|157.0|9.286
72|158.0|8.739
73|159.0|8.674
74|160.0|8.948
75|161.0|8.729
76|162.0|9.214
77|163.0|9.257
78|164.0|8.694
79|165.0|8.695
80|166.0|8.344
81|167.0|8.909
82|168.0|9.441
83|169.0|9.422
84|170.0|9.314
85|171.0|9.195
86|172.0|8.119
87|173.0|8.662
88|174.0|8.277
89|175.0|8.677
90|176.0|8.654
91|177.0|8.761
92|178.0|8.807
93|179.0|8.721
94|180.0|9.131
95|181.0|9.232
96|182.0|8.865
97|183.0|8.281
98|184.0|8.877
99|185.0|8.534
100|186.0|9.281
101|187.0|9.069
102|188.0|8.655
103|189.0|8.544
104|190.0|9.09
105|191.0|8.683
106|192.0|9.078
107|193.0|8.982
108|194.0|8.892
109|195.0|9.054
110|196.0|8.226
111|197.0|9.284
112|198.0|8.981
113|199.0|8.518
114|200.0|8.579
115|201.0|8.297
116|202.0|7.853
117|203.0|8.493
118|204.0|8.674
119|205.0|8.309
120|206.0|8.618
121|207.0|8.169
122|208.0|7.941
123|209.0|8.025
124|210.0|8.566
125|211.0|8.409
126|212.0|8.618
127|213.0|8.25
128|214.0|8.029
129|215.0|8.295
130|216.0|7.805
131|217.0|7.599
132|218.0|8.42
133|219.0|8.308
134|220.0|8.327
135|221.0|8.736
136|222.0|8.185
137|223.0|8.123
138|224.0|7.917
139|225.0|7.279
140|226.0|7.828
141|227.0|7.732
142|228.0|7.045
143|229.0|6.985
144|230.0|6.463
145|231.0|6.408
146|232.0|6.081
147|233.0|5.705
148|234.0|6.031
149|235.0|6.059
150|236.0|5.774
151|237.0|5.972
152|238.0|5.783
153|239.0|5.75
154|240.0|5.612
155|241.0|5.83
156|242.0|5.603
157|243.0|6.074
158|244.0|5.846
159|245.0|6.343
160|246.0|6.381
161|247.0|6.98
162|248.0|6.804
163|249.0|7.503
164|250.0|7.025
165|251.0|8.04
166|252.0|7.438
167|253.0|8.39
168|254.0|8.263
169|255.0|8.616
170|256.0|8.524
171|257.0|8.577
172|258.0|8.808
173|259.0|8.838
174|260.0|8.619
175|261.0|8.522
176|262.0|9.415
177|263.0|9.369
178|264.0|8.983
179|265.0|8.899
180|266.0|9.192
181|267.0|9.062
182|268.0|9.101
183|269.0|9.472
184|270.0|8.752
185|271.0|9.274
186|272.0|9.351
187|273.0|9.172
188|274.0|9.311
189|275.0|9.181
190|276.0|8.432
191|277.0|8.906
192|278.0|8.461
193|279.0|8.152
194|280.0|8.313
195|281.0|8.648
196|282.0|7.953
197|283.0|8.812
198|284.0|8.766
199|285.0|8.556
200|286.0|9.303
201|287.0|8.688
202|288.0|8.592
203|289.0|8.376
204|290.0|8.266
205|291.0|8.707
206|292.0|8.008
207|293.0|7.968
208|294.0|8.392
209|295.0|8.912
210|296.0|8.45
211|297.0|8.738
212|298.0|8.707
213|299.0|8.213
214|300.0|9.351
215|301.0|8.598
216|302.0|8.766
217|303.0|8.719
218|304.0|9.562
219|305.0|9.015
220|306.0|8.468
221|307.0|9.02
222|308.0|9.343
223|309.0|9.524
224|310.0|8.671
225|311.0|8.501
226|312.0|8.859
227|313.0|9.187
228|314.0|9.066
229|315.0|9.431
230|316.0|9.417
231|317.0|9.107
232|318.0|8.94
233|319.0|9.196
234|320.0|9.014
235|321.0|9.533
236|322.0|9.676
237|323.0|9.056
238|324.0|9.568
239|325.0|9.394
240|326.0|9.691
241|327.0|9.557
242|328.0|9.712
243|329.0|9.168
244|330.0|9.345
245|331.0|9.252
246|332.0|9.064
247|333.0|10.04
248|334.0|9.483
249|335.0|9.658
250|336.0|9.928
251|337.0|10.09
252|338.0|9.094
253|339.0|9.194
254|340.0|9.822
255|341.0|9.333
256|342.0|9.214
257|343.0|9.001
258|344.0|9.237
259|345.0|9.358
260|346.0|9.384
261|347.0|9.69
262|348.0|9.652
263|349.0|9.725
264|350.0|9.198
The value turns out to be 6.4 mm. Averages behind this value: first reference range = 8.04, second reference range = 8.67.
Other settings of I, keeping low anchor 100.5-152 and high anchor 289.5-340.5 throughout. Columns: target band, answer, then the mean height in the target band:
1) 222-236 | 1.94 mm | 6.9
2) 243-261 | 1.38 mm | 7.68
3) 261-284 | -0.91 mm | 8.91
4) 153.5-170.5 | -4.14 mm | 8.92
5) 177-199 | -3.98 mm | 8.86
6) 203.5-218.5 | -0.88 mm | 8.25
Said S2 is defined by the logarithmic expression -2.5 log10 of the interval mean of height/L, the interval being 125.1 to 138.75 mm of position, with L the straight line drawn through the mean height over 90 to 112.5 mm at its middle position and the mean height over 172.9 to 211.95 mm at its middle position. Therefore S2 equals 0.33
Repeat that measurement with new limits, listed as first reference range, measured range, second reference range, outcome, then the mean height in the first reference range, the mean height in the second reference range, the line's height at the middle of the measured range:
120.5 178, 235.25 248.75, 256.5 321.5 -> 0.35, 7.53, 8.85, 8.41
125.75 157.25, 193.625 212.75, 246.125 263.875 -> -0.12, 6.98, 8.2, 7.64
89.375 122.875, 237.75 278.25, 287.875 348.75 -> 0.08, 7.25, 9.13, 8.59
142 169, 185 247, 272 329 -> 0.12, 8.34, 8.9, 8.57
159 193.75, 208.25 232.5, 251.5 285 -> 0.13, 8.85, 8.77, 8.81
